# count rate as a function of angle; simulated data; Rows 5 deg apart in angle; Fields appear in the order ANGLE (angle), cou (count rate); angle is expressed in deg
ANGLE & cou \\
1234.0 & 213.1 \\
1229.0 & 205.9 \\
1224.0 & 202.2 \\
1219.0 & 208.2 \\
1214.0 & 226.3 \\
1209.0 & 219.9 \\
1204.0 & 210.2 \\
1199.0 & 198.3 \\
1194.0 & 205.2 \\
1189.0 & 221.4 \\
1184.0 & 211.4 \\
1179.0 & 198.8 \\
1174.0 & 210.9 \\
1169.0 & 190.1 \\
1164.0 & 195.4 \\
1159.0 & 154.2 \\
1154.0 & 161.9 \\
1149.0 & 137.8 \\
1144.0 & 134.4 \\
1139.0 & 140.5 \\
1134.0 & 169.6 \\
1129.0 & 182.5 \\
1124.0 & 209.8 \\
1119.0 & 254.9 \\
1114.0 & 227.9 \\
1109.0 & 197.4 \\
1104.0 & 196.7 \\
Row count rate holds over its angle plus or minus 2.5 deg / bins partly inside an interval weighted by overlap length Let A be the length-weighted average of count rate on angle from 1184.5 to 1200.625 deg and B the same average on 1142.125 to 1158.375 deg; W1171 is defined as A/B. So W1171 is 1.43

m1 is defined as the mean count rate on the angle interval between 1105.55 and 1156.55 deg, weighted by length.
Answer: 182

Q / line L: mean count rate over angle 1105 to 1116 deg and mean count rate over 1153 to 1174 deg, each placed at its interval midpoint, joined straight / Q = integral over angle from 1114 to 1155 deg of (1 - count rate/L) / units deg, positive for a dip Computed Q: 4.1 deg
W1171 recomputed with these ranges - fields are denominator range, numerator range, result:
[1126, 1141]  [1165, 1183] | 1.20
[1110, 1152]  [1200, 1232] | 1.16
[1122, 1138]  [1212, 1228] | 1.16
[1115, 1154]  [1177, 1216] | 1.20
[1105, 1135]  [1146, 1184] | 0.86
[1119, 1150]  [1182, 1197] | 1.24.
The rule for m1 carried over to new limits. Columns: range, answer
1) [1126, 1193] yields 178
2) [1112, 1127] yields 229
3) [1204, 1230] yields 213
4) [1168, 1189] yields 206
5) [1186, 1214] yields 212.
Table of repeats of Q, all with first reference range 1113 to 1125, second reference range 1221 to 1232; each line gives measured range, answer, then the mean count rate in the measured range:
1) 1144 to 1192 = 7.77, 184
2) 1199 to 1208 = 0.10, 209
